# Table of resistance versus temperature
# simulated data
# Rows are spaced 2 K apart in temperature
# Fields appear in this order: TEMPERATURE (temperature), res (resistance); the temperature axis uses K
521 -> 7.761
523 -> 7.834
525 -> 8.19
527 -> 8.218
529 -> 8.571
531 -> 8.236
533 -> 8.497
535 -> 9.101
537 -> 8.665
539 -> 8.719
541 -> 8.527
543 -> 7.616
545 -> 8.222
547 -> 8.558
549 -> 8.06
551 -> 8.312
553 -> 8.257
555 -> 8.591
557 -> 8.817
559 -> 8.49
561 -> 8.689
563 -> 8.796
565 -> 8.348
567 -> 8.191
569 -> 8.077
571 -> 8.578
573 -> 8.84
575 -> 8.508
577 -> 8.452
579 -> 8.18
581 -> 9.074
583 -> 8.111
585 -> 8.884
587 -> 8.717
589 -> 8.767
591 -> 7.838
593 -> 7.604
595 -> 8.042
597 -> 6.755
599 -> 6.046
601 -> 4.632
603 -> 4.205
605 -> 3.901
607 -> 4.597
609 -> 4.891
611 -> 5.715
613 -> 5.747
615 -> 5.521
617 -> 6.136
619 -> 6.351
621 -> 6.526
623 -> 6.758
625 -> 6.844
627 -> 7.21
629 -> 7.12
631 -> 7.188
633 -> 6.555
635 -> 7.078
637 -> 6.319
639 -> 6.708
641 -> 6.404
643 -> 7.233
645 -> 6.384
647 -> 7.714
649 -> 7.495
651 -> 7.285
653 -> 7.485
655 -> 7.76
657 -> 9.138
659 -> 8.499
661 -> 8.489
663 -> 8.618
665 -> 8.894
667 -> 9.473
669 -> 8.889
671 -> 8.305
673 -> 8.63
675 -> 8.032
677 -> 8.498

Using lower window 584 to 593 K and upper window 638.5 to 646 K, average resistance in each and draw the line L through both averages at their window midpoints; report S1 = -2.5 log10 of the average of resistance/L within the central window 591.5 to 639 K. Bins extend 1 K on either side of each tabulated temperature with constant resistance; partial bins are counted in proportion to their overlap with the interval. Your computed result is 0.21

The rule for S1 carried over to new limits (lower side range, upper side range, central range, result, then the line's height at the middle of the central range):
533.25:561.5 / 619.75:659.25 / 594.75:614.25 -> 0.39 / 7.65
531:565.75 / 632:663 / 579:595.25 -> -0.04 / 8.06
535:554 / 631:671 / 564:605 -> 0.06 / 8.12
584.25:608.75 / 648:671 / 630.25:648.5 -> 0.14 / 7.8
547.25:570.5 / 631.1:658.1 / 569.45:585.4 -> -0.05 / 8.16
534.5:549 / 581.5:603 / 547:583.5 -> -0.07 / 7.96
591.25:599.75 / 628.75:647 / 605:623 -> 0.24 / 7.04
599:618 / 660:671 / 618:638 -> -0.07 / 6.37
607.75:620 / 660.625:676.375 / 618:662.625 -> -0.02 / 7.14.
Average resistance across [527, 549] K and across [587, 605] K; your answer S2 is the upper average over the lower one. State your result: 0.79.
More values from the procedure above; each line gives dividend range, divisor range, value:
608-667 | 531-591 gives 0.83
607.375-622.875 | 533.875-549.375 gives 0.69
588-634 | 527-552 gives 0.75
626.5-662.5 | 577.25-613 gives 1.08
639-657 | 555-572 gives 0.86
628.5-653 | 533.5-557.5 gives 0.83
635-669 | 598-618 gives 1.51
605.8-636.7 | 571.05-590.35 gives 0.73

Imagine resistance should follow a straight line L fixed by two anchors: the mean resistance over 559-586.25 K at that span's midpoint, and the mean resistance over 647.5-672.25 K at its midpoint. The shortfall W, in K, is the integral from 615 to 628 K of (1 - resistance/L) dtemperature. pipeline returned 2.89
